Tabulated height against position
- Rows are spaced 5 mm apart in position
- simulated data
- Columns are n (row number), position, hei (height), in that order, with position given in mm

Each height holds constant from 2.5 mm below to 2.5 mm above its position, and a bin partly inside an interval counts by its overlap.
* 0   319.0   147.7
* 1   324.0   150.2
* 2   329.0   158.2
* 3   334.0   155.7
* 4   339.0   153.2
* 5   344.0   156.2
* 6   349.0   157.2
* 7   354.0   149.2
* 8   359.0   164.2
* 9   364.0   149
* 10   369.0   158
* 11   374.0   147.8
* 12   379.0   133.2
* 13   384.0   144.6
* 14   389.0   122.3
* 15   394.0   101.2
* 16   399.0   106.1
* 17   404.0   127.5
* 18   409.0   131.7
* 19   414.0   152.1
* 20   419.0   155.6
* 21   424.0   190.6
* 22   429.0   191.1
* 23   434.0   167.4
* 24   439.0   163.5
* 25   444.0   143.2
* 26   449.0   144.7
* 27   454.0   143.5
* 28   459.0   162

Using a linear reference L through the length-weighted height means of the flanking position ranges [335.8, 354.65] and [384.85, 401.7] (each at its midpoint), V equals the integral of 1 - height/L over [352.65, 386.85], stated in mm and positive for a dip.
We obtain -4.0 mm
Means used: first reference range 154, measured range 149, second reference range 113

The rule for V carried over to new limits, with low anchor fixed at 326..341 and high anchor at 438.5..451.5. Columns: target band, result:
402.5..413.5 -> 1.23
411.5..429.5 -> -2.43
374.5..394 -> 2.77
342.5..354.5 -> -0.02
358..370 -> -0.19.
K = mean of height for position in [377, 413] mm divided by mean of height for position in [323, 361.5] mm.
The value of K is 0.80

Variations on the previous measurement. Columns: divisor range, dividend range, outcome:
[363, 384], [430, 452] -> 1.07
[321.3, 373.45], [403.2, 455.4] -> 1.01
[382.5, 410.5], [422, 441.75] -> 1.46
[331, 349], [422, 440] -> 1.15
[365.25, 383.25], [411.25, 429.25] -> 1.16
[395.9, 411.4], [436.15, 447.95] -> 1.26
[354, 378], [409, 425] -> 1.04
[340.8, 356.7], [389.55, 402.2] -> 0.70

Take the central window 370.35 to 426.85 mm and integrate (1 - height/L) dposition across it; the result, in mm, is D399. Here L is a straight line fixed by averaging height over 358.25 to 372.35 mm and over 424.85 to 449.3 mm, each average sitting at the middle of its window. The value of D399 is 7.8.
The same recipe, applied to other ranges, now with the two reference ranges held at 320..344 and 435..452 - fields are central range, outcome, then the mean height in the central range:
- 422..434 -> -2.7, 186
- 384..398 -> 3.3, 117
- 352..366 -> -0.1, 154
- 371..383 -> 0.9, 142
